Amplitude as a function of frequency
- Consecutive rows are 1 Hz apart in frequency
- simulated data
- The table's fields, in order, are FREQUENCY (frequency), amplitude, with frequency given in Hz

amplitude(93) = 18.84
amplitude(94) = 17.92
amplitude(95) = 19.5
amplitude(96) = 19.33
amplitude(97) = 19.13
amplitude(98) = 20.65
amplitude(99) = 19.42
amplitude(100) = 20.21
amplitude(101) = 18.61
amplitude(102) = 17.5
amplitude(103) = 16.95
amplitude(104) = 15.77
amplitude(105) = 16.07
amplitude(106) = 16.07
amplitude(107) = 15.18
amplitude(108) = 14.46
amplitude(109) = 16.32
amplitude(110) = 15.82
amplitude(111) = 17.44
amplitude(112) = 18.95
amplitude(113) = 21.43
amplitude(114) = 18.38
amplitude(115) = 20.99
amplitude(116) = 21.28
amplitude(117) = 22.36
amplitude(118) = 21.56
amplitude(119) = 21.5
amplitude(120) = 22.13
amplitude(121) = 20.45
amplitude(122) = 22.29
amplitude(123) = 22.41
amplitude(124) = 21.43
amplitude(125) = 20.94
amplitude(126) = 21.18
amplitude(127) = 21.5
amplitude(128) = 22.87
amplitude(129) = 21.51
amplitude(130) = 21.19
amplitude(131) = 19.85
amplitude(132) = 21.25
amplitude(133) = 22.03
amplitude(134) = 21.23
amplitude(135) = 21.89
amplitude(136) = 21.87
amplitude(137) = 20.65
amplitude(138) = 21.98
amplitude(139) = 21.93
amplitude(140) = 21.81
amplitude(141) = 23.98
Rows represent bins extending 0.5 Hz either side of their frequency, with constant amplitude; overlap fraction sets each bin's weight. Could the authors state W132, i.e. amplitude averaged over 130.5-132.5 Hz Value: 20.6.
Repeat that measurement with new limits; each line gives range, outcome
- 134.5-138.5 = 21.6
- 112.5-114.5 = 19.9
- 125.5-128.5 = 21.9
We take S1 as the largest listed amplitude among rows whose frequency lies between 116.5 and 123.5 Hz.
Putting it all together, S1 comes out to 22.41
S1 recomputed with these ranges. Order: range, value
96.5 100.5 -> 20.65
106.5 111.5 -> 17.44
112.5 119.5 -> 22.36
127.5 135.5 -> 22.87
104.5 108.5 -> 16.07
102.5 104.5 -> 16.95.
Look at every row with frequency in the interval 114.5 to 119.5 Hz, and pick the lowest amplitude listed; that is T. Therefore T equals 20.99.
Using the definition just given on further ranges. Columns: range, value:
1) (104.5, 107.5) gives 15.18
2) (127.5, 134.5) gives 19.85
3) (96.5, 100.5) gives 19.13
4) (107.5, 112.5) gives 14.46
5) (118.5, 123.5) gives 20.45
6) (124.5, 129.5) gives 20.94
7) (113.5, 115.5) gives 18.38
